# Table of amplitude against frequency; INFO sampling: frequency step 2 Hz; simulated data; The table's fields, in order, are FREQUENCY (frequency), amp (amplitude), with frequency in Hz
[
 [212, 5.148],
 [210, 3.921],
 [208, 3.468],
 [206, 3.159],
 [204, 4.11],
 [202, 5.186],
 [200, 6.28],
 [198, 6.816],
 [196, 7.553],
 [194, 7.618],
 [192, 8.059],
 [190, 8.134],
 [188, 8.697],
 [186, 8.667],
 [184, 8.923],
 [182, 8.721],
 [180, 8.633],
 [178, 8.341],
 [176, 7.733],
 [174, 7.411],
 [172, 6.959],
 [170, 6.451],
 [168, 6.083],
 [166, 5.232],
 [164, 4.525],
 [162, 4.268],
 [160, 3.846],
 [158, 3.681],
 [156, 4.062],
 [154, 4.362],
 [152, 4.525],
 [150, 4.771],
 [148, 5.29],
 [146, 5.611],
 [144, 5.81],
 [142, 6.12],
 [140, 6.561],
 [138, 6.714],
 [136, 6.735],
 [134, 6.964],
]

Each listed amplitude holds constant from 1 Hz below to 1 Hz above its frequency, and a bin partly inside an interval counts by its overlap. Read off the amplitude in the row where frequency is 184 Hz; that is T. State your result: 8.923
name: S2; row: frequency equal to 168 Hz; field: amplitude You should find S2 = 6.083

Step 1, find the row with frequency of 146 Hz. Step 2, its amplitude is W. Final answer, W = 5.611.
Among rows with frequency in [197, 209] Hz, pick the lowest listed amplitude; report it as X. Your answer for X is 3.159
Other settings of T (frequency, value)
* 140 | 6.561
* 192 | 8.059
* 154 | 4.362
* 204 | 4.11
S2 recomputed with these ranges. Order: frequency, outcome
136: 6.735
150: 4.771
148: 5.29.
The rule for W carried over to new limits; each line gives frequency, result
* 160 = 3.846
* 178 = 8.341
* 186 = 8.667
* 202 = 5.186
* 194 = 7.618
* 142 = 6.12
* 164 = 4.525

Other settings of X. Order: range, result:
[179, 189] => 8.633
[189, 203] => 5.186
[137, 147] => 5.611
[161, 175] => 4.268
